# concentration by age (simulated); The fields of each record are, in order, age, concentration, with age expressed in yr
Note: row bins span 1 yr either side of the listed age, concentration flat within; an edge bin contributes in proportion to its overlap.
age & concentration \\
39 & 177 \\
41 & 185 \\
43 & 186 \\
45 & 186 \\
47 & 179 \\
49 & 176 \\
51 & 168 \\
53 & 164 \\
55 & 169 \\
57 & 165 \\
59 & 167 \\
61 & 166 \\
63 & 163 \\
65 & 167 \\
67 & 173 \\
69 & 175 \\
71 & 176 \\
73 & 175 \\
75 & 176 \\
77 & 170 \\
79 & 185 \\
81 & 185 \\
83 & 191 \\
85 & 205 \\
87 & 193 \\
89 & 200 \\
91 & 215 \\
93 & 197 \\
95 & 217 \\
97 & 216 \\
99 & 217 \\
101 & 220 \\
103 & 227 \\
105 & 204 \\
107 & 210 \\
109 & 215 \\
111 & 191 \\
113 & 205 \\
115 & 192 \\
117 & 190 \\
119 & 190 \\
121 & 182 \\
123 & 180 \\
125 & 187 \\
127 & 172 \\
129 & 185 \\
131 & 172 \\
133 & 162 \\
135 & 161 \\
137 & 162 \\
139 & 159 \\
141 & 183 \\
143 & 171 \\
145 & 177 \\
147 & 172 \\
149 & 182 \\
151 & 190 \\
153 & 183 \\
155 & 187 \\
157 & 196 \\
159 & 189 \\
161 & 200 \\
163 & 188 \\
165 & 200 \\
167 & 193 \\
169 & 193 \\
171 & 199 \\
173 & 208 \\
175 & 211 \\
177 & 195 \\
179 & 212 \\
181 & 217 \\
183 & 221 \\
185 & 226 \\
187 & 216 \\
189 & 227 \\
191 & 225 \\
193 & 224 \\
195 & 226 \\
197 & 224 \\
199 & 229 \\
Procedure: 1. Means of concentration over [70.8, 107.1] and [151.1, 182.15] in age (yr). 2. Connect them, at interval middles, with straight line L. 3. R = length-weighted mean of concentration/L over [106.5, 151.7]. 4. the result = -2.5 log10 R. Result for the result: 0.10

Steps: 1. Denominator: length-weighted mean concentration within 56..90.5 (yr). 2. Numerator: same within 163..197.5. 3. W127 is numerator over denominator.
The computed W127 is 1.2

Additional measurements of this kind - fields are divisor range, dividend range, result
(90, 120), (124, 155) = 0.84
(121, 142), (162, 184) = 1.18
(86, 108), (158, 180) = 0.94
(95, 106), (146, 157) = 0.85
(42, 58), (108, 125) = 1.11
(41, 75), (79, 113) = 1.19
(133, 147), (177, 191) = 1.30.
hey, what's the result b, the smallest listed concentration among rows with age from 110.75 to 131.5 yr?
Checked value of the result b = 172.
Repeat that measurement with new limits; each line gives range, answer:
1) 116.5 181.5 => 159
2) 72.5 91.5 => 170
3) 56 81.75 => 163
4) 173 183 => 195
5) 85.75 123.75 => 180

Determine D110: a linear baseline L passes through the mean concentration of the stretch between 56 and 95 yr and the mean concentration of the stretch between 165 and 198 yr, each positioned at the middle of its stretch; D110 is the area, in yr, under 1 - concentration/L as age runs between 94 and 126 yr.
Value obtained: -1.8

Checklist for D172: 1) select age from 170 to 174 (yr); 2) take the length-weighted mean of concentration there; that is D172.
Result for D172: 204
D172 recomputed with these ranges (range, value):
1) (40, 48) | 184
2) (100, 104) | 224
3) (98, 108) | 216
